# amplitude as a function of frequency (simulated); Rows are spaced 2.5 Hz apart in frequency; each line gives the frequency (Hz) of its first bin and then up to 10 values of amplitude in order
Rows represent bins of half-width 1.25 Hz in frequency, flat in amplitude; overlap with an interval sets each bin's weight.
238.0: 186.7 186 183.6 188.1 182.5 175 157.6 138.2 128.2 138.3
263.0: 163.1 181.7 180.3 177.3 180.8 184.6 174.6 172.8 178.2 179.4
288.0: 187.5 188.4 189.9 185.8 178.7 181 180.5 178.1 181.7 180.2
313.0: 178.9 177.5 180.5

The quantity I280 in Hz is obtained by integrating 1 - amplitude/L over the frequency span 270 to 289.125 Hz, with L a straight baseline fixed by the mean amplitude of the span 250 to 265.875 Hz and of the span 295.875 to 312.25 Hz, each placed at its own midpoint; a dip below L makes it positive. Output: -1.6 Hz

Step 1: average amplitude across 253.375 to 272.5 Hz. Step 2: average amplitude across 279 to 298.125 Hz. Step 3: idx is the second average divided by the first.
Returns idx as 1.15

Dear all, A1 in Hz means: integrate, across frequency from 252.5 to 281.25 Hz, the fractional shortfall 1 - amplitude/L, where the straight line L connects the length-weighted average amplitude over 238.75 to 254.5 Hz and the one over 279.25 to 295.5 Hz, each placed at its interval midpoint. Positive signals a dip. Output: 2.5 Hz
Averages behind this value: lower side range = 178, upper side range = 183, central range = 165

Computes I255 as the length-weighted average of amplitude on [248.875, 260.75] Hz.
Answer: 149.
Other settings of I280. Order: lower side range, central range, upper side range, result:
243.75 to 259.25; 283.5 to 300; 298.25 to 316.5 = -0.9 Hz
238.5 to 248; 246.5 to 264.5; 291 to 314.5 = 2.8 Hz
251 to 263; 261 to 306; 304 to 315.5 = -4.8 Hz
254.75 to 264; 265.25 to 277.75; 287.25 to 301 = -1.9 Hz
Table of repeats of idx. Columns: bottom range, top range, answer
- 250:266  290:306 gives 1.20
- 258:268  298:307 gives 1.13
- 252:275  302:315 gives 1.11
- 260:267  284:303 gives 1.12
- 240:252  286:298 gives 1.02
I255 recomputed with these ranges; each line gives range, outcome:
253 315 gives 174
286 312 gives 183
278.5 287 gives 177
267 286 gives 178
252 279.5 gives 164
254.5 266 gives 148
